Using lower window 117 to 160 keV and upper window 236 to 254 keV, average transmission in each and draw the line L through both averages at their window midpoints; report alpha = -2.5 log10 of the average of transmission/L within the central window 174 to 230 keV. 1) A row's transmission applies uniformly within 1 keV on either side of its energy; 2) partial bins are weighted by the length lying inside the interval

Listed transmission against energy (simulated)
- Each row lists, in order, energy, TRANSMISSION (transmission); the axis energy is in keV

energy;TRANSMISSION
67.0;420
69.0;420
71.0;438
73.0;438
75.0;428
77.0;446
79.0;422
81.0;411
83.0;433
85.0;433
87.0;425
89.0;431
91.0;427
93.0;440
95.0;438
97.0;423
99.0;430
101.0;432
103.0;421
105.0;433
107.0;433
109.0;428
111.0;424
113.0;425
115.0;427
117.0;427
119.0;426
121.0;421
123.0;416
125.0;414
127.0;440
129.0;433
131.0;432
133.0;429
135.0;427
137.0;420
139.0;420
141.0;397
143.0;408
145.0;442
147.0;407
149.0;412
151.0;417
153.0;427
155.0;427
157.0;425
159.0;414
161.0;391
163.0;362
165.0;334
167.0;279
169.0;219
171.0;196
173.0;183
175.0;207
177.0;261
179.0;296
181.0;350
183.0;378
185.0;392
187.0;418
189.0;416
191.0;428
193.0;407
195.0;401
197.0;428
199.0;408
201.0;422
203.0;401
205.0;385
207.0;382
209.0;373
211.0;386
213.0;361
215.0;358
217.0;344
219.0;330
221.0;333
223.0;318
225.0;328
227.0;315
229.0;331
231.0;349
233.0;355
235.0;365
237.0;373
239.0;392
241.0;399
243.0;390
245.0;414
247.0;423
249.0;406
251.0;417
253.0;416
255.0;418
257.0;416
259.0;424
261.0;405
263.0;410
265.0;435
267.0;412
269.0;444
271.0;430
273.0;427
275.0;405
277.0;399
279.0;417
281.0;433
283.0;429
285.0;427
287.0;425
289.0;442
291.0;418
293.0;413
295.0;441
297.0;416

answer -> 0.13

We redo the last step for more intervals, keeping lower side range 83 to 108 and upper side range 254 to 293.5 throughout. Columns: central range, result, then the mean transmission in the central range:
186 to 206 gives 0.04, 411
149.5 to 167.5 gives 0.10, 390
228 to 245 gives 0.14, 372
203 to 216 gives 0.13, 376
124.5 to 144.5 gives 0.02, 423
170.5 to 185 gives 0.46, 278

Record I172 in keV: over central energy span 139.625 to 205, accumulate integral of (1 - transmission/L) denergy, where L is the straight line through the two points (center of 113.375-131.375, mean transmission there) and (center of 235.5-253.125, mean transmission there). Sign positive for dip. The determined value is 7.56 keV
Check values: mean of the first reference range 426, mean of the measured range 368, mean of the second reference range 402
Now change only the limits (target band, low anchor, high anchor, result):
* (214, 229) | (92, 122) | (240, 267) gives 3.0 keV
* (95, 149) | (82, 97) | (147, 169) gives -2.2 keV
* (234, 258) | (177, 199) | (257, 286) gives 0.5 keV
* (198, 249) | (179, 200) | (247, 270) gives 4.7 keV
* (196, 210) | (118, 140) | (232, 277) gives 0.5 keV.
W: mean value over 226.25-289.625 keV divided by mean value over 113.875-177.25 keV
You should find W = 1.1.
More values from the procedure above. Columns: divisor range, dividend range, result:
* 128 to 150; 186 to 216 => 0.95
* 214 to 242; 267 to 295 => 1.21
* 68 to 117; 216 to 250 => 0.84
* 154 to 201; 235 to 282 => 1.18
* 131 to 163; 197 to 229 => 0.87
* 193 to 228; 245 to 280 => 1.13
